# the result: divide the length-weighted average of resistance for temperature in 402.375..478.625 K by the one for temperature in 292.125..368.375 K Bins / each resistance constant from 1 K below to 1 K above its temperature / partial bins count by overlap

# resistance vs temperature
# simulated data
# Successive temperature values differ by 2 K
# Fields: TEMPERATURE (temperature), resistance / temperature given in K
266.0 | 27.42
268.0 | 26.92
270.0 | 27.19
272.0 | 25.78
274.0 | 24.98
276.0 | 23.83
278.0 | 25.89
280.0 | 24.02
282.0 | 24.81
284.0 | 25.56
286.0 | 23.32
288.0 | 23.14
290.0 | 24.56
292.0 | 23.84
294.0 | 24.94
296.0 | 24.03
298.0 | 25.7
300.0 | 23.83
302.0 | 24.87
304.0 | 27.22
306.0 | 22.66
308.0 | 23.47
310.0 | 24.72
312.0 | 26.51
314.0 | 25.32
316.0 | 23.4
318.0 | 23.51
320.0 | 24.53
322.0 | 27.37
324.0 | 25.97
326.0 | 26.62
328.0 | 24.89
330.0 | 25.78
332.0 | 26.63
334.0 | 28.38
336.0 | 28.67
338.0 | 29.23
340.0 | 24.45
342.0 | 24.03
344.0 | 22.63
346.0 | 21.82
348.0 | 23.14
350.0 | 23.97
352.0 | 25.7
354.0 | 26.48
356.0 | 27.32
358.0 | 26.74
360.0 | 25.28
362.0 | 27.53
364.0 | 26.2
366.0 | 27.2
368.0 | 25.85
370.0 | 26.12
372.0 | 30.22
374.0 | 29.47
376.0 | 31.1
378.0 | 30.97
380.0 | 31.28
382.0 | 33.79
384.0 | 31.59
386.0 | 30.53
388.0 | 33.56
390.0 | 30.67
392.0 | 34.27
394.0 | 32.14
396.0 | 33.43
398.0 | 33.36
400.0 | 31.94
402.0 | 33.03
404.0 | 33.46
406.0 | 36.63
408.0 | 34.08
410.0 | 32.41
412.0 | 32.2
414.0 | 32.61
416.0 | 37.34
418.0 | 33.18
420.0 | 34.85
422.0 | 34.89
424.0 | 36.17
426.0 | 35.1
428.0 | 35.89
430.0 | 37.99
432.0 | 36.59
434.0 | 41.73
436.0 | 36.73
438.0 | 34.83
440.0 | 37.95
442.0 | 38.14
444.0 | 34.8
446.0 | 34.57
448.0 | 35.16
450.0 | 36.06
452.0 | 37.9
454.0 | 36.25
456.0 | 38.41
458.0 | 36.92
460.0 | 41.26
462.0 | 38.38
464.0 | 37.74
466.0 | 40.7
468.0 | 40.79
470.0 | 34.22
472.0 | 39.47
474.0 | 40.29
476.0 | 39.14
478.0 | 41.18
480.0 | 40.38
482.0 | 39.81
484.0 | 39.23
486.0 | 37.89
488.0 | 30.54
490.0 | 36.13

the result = 1.44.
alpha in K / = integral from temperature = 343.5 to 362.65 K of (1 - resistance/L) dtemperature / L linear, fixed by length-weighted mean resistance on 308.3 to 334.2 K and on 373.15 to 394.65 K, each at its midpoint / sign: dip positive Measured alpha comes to 2.4 K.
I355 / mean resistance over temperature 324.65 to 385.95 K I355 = 27.1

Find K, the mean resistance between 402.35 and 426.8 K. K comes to 34.4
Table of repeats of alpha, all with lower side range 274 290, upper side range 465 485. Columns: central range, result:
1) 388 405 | 0.3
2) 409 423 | 0.4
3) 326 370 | 5.5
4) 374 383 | 0.1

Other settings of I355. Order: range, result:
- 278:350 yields 25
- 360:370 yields 26.5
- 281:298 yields 24.4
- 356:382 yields 28.3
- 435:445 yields 36.5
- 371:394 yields 31.6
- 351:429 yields 31.4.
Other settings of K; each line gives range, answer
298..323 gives 24.8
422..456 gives 36.6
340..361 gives 24.7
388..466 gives 35.5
